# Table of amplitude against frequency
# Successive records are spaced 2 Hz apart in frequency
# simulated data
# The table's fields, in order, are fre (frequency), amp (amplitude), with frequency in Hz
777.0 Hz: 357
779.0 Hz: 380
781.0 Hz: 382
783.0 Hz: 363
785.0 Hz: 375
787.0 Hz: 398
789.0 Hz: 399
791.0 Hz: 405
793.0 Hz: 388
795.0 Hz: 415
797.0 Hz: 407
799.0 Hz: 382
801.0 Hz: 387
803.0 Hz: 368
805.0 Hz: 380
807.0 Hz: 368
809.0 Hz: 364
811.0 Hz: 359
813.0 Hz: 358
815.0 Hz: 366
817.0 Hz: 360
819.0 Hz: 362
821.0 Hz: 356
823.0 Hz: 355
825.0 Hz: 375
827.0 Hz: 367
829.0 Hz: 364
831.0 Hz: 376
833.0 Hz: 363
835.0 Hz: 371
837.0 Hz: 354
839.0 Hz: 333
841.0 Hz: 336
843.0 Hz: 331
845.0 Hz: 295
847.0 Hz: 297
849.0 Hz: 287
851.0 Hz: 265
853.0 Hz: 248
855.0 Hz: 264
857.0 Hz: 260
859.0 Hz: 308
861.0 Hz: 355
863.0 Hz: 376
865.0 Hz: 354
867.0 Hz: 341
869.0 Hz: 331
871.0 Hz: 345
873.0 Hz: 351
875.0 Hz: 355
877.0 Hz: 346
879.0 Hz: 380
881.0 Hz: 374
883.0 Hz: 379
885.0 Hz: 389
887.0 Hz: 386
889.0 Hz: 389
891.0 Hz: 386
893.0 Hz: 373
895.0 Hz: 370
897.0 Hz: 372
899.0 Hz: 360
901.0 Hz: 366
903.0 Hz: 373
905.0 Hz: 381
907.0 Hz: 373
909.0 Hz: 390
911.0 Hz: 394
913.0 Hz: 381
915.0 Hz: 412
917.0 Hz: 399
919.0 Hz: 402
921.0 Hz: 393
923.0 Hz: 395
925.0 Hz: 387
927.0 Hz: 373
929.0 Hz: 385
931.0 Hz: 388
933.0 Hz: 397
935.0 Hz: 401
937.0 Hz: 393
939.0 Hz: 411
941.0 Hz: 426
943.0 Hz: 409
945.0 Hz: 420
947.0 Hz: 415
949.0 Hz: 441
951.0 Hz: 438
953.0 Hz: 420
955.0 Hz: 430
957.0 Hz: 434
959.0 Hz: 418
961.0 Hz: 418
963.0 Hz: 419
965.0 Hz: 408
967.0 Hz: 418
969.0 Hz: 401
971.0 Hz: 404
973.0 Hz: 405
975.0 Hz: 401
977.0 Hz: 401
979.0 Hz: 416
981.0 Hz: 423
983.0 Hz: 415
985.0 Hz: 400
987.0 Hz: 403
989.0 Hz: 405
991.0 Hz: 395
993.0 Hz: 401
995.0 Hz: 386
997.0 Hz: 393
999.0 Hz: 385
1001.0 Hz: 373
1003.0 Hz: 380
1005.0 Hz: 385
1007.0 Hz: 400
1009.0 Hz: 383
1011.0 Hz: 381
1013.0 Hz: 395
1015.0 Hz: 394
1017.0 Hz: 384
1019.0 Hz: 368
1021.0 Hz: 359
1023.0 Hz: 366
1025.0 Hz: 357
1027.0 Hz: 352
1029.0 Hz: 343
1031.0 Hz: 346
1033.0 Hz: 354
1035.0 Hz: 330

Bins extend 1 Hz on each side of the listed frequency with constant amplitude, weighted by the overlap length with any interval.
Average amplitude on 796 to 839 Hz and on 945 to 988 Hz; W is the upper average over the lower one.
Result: 1.1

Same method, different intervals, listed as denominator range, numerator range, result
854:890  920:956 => 1.17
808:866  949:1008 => 1.21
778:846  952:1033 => 1.07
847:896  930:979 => 1.21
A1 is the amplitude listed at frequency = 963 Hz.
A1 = 419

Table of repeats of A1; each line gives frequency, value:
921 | 393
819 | 362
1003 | 380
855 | 264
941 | 426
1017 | 384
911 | 394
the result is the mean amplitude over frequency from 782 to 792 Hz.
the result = 388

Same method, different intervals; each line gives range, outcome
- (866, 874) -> 342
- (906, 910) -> 382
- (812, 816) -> 362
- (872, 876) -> 353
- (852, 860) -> 270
